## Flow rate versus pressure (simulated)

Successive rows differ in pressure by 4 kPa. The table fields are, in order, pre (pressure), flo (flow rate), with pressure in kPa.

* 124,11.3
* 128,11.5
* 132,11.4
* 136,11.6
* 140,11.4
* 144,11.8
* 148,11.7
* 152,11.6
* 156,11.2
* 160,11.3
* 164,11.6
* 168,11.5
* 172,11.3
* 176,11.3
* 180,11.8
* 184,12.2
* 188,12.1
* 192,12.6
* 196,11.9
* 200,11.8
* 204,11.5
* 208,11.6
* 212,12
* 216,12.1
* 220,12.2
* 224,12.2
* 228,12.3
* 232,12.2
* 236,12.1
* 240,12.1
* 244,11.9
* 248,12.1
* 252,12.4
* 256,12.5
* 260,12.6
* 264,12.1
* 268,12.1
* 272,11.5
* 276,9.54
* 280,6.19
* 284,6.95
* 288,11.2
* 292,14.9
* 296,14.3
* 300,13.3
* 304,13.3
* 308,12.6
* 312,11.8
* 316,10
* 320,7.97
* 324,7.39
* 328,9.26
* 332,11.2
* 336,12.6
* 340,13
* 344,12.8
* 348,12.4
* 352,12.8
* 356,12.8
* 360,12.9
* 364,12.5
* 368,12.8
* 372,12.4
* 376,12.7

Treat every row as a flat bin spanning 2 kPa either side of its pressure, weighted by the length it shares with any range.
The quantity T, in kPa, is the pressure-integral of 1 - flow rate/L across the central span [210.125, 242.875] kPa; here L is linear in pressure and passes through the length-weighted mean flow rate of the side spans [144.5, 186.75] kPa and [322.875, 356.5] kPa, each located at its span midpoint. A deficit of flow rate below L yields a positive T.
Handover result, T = -1.56 kPa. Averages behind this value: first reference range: 11.6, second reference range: 11.6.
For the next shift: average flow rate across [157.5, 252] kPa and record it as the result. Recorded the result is 11.9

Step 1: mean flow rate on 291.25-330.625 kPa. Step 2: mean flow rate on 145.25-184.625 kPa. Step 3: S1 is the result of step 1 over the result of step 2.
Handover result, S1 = 0.99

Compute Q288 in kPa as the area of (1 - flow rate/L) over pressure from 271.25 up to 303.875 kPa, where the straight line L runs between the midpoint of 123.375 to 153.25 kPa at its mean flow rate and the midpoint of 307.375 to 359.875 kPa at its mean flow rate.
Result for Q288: 0.74 kPa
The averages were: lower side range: 11.5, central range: 11.1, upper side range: 11.3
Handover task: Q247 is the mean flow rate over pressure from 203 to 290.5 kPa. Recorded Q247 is 11.4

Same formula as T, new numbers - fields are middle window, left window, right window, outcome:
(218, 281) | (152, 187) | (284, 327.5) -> -1.46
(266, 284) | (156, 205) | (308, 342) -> 2.37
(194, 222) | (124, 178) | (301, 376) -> -0.77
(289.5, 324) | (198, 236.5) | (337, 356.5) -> 1.47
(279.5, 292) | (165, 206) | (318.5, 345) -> 1.73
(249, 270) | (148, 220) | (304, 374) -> -1.13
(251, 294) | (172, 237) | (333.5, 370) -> 4.37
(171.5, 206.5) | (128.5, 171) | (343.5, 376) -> -0.39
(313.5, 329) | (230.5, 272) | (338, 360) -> 4.78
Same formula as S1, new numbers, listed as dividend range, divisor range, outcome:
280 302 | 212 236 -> 0.95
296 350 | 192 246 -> 0.95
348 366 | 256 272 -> 1.04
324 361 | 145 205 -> 1.02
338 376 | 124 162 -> 1.11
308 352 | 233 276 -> 0.92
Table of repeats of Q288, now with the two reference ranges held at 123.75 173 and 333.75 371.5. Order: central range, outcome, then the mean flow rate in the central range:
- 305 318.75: 1.16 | 11.4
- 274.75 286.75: 4.51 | 7.66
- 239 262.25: -0.33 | 12.3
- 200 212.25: 0.16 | 11.7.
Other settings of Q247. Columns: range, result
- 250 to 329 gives 11.1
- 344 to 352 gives 12.6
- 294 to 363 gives 11.8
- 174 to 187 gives 11.8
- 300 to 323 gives 11.2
